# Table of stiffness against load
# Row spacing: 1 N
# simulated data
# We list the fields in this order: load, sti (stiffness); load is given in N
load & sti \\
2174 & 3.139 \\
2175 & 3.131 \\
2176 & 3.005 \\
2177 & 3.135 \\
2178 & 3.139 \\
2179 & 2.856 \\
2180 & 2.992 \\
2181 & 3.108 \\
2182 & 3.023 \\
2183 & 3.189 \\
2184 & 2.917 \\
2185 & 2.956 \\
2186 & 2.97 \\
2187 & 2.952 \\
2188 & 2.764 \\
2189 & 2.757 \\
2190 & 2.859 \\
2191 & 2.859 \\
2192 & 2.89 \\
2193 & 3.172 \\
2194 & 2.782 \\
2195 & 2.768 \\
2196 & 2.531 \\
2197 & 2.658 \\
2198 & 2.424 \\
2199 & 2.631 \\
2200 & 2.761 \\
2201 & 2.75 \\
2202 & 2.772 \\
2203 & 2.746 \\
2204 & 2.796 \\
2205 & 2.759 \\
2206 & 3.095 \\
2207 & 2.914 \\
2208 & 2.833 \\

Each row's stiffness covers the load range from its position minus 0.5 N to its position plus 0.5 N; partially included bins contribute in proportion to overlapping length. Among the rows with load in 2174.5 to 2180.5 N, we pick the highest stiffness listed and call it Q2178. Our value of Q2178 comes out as 3.139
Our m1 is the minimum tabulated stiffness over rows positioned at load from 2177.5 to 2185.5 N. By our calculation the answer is 2.856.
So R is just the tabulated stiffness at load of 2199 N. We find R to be 2.631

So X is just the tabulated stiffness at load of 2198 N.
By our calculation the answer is 2.424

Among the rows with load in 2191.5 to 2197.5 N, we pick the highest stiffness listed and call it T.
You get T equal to 3.172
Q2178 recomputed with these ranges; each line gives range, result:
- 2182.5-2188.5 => 3.189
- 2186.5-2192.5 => 2.952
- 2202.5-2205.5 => 2.796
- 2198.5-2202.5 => 2.772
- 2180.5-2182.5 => 3.108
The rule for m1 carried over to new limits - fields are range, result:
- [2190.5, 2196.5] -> 2.531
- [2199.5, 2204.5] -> 2.746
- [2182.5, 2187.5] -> 2.917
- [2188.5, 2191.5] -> 2.757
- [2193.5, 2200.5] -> 2.424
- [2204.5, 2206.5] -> 2.759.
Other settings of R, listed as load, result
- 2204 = 2.796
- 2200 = 2.761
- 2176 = 3.005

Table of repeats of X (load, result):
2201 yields 2.75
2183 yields 3.189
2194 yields 2.782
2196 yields 2.531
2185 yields 2.956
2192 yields 2.89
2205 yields 2.759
